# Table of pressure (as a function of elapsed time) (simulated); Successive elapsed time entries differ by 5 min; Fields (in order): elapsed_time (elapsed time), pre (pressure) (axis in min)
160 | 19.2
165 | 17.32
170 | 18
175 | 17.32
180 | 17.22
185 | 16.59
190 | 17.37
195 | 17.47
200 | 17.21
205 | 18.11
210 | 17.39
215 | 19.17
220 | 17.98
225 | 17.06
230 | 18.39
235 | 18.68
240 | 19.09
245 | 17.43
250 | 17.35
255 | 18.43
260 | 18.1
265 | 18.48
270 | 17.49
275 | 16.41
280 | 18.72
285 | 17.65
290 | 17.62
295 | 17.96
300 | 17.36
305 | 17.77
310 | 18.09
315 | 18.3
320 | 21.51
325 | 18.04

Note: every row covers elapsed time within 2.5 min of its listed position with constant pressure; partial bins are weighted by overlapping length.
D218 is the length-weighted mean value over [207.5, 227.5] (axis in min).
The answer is 17.9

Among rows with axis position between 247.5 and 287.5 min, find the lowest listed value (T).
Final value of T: 16.41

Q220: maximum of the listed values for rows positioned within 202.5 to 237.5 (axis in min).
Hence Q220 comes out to 19.17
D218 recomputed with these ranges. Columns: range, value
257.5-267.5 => 18.3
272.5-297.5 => 17.7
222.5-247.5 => 18.1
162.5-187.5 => 17.3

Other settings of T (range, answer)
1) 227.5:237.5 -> 18.39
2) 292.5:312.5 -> 17.36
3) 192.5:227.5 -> 17.06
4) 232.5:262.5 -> 17.35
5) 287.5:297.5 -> 17.62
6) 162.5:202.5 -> 16.59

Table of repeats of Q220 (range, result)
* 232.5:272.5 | 19.09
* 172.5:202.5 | 17.47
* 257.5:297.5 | 18.72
